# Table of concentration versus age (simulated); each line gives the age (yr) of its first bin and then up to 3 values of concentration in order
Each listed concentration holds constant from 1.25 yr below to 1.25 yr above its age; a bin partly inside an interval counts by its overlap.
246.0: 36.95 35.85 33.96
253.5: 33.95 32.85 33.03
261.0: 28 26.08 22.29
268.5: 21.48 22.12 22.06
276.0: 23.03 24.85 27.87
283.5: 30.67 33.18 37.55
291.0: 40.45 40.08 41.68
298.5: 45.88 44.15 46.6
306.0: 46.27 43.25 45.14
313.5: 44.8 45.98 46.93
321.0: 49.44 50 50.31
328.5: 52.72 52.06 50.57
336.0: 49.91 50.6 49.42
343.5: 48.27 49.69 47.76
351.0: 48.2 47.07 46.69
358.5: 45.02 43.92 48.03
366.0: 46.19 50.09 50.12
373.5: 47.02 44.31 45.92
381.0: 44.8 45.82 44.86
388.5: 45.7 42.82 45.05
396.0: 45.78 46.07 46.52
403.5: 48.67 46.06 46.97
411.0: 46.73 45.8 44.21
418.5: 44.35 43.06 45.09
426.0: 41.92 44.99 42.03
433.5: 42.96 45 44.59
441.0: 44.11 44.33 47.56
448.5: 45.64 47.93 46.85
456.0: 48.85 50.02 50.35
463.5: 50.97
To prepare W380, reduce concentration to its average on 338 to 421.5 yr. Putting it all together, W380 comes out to 46.5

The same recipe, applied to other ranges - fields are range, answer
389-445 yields 44.9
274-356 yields 43.7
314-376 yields 48.5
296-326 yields 46.2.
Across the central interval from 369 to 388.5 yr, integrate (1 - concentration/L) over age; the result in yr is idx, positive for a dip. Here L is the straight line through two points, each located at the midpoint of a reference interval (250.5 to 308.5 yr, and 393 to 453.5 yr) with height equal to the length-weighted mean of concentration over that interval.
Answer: -2.2 yr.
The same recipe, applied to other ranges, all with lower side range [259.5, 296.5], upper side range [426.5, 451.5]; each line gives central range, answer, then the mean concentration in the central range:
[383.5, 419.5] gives -4.0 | 45.7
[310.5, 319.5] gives -3.6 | 45.7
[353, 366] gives -3.2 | 46.1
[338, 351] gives -4.9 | 49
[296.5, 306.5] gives -4.4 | 45.4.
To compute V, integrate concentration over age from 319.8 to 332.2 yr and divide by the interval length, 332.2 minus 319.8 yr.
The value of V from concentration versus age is 50.9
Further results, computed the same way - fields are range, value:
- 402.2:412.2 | 47.1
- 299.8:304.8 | 45.4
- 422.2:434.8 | 43.4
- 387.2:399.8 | 45.1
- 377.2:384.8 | 45.5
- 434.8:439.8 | 44.8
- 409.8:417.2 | 45.6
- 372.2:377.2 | 45.7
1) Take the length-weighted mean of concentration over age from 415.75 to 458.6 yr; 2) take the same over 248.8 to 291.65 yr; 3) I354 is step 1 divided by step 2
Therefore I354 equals 1.55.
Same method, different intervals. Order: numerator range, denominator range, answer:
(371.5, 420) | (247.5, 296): 1.51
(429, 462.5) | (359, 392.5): 1.00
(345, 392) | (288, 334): 1.01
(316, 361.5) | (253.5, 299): 1.60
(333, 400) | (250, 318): 1.35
